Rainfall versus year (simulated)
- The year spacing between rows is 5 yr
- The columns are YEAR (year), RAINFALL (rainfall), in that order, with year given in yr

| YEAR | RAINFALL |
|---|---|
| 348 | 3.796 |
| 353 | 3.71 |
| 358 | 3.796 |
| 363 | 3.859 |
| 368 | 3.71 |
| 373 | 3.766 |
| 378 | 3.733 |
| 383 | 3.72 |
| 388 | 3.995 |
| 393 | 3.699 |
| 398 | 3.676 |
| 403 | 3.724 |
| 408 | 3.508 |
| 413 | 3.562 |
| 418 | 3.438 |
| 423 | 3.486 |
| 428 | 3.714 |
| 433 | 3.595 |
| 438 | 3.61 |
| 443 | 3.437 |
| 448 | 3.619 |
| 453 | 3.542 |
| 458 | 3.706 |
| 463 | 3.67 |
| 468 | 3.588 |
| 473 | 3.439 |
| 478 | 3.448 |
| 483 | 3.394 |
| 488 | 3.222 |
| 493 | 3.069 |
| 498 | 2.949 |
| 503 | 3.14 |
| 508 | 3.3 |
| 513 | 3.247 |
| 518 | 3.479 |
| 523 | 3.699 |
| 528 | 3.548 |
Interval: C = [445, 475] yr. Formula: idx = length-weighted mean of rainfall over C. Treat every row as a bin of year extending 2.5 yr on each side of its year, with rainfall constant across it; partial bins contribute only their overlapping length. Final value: 3.59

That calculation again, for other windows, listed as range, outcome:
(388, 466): 3.61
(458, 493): 3.45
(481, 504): 3.15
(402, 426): 3.54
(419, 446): 3.56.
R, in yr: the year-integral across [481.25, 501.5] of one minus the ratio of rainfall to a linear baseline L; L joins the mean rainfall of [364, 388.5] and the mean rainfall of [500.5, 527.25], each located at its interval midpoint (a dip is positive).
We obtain 1.76 yr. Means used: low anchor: 3.77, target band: 3.15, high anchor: 3.38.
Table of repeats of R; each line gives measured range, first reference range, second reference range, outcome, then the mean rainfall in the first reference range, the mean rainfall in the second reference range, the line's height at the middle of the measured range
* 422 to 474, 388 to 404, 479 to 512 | -2.03 yr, 3.74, 3.19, 3.46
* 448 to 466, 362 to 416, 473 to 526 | -0.90 yr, 3.72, 3.3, 3.46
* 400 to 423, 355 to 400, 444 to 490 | 0.77 yr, 3.77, 3.51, 3.67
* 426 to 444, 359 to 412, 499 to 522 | -0.19 yr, 3.74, 3.3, 3.56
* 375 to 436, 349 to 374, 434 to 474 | 0.44 yr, 3.77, 3.58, 3.68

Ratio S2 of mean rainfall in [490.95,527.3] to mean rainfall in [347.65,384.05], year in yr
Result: 0.9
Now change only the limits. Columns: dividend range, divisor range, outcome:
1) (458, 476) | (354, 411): 0.96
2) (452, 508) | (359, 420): 0.91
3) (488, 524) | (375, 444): 0.89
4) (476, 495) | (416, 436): 0.92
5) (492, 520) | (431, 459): 0.89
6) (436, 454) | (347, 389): 0.94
